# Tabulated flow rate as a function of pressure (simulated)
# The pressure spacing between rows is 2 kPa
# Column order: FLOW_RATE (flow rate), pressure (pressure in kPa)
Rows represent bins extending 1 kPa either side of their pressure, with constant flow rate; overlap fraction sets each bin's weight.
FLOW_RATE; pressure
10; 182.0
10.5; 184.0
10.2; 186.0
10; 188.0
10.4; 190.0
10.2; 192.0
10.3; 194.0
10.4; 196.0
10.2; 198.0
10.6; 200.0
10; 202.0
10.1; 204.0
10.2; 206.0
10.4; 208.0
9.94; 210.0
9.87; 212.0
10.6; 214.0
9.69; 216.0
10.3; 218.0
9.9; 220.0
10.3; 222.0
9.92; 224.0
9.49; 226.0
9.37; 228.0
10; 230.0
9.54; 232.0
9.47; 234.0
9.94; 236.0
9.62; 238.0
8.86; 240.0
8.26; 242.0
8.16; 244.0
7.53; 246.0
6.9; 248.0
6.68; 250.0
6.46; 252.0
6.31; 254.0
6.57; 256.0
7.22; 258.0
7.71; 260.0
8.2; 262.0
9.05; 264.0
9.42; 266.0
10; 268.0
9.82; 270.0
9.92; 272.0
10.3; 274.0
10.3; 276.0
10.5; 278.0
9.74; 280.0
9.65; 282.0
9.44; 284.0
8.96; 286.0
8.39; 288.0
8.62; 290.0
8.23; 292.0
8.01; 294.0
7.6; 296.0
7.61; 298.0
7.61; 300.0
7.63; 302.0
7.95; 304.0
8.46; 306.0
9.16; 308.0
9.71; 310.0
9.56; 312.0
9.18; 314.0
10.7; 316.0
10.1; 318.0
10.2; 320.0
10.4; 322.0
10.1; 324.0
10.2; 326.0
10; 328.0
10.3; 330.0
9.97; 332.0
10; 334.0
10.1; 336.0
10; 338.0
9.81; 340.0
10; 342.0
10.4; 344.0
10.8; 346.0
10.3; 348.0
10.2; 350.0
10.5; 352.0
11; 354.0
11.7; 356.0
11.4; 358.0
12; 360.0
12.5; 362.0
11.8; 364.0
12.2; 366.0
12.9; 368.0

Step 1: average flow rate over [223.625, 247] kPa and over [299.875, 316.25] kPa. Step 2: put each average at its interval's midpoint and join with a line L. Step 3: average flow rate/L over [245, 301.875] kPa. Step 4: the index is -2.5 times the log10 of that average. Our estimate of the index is 0.070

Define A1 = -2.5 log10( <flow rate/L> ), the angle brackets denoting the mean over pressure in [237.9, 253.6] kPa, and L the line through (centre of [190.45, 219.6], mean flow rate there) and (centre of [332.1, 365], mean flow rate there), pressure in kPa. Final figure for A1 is 0.33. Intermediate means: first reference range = 10.2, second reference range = 10.8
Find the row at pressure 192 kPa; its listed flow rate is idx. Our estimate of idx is 10.2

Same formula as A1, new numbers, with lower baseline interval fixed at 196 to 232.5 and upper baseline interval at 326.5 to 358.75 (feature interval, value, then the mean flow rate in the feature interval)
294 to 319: 0.18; 8.74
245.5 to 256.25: 0.45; 6.72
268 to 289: 0.05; 9.72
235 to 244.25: 0.12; 9.03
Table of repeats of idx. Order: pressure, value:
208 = 10.4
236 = 9.94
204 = 10.1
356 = 11.7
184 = 10.5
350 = 10.2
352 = 10.5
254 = 6.31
